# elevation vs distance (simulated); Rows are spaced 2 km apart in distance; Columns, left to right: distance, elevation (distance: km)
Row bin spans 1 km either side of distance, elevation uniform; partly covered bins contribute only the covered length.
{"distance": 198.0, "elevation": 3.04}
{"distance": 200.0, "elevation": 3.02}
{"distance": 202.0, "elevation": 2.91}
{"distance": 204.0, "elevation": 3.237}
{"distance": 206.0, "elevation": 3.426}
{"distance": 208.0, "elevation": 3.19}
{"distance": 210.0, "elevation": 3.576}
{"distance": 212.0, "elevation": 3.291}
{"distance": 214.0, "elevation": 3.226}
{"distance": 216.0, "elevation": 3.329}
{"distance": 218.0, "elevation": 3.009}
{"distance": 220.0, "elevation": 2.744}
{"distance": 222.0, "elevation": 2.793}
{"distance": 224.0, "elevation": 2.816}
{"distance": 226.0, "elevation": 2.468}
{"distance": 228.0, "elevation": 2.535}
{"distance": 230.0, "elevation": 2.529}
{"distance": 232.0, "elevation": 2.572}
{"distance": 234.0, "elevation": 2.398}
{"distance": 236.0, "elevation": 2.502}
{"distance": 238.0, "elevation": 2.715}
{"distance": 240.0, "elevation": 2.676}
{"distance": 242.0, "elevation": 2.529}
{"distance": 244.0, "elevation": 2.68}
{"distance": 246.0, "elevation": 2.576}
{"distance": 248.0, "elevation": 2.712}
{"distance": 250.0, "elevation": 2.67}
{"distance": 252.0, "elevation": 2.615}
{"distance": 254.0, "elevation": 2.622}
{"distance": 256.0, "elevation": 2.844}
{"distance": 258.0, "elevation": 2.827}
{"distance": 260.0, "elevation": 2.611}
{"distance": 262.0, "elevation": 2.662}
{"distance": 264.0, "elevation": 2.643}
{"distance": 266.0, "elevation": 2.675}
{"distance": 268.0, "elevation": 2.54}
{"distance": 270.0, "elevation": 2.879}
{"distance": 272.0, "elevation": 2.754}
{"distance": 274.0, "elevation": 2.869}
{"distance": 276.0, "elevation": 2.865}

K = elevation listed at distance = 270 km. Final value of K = 2.879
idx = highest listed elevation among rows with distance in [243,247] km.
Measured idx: 2.68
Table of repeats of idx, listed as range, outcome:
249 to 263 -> 2.844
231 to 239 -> 2.715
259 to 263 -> 2.662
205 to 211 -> 3.576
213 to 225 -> 3.329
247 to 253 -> 2.712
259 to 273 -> 2.879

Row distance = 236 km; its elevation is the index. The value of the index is 2.502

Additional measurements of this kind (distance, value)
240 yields 2.676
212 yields 3.291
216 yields 3.329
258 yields 2.827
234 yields 2.398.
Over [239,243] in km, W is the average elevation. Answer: 2.6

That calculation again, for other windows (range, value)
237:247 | 2.64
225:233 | 2.53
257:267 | 2.68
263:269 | 2.62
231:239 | 2.55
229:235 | 2.5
